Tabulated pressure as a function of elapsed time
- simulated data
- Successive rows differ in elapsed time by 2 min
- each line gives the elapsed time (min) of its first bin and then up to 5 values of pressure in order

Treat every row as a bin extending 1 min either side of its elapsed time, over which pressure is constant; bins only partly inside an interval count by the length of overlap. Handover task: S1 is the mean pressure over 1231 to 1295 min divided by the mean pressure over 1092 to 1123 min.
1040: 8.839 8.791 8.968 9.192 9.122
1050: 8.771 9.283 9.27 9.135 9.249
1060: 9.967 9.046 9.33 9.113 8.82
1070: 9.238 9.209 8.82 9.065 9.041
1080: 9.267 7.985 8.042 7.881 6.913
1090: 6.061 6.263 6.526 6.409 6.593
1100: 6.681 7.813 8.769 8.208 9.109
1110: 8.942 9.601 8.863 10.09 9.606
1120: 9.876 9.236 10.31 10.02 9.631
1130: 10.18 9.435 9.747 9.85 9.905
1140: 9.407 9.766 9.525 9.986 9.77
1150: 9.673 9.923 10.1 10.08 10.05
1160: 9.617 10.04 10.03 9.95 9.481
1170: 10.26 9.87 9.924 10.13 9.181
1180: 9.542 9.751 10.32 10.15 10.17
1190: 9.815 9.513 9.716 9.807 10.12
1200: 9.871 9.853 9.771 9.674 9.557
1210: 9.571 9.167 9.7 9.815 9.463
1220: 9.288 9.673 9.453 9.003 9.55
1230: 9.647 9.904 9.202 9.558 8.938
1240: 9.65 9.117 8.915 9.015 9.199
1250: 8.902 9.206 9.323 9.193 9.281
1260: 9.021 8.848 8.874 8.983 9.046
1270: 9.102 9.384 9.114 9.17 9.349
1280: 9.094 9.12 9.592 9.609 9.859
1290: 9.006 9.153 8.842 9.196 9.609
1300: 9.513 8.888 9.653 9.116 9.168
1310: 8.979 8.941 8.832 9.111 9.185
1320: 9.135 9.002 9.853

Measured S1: 1.10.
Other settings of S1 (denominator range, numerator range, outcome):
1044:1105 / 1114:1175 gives 1.17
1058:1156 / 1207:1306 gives 1.04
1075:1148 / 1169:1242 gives 1.11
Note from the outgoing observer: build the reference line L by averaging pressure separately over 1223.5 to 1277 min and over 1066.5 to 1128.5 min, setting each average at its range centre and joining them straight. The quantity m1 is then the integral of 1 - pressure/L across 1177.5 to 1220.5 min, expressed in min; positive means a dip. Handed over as -3.7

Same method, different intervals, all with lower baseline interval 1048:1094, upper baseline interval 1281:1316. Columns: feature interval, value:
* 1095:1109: 1.65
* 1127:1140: -1.47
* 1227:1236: -0.52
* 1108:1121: -1.12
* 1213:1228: -0.79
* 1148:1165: -2.11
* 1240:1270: 0.09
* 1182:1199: -1.92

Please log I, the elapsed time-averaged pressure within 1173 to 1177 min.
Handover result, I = 10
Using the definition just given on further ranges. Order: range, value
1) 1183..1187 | 10.2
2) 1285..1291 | 9.49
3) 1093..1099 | 6.51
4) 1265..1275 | 9.13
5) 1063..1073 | 9.14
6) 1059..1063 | 9.51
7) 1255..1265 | 9.04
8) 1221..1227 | 9.38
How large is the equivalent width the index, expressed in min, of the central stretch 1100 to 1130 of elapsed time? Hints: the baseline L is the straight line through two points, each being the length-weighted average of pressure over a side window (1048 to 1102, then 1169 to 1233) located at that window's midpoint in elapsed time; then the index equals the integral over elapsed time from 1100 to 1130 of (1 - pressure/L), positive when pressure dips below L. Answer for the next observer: -1.6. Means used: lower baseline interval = 8.31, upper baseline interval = 9.73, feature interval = 9.23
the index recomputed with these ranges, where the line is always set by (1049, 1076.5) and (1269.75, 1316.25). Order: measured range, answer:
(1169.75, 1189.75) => -1.55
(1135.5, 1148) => -0.75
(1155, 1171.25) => -1.31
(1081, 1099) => 4.34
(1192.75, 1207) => -0.96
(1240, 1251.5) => 0.16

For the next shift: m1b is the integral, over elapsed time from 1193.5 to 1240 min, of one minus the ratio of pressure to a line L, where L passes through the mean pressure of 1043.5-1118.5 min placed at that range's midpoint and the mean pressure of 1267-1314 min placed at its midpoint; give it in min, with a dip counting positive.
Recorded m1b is -3.1 min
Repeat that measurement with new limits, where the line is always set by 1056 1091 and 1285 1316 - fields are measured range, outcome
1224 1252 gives -0.7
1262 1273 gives 0.1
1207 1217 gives -0.6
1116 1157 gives -4.6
